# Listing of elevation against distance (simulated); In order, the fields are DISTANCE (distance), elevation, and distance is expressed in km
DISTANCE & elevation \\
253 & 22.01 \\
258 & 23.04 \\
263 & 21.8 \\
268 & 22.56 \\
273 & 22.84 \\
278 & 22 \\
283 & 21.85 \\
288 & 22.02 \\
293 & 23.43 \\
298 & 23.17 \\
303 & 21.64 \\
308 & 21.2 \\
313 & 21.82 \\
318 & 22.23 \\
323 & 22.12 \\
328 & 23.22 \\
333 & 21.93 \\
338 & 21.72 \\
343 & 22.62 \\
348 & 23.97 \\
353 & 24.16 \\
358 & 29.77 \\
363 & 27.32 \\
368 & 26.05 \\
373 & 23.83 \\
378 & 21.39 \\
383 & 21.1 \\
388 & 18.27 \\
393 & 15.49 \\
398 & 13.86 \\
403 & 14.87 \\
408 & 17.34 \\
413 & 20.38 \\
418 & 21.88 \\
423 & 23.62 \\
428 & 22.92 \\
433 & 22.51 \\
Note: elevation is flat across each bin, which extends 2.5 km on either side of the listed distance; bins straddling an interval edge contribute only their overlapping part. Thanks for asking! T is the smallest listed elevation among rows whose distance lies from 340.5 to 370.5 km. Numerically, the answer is 22.62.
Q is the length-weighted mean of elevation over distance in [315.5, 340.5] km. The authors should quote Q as 22.2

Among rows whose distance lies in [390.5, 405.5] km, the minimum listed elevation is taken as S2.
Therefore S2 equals 13.86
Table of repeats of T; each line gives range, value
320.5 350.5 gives 21.72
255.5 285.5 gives 21.8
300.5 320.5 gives 21.2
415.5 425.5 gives 21.88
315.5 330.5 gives 22.12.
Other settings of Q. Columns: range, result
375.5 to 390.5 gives 20.3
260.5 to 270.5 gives 22.2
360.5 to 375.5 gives 25.7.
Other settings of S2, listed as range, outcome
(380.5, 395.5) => 15.49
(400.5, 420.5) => 14.87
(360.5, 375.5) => 23.83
